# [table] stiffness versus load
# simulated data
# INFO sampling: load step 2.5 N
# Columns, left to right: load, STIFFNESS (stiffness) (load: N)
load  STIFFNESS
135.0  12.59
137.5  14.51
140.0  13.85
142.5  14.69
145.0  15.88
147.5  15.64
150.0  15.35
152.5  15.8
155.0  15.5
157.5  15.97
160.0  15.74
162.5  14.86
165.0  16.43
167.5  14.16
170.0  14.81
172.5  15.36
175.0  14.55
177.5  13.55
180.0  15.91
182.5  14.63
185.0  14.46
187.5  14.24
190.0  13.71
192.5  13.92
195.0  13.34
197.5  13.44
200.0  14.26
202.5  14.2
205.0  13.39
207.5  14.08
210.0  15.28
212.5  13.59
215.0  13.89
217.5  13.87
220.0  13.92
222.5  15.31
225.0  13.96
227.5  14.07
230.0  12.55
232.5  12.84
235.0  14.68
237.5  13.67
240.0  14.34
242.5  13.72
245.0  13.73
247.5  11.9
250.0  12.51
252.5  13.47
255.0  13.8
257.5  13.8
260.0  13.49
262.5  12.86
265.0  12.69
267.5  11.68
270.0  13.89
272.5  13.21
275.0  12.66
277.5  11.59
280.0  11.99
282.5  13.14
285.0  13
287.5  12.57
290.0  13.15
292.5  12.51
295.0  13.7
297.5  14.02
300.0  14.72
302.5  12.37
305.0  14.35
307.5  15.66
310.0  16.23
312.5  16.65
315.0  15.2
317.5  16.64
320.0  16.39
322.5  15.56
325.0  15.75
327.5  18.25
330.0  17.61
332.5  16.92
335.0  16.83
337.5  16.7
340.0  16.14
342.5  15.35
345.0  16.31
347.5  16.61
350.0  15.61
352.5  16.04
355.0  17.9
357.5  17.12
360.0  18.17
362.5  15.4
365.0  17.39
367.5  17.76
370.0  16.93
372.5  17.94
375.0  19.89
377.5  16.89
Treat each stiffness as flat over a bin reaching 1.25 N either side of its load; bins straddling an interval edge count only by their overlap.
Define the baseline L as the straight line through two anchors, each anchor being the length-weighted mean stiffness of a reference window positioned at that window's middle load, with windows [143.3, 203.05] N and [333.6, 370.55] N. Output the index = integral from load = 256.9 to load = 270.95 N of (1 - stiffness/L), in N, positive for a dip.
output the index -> 2.5 N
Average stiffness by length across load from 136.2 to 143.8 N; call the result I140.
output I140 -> 14.3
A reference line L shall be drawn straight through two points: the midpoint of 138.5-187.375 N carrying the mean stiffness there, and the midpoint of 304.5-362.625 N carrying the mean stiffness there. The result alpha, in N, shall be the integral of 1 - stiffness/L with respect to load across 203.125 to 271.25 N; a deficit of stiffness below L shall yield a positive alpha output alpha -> 9.0 N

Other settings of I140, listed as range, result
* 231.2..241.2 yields 13.9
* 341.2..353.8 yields 16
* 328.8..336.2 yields 17.1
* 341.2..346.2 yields 15.8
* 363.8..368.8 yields 17.6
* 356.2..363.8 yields 16.9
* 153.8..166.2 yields 15.7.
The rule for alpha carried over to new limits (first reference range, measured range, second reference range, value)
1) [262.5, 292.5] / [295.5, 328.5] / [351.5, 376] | -1.9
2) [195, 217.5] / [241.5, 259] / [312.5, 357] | 1.8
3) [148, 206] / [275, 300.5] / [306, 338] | 4.9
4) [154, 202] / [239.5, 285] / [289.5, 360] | 6.9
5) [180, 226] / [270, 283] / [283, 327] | 1.7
